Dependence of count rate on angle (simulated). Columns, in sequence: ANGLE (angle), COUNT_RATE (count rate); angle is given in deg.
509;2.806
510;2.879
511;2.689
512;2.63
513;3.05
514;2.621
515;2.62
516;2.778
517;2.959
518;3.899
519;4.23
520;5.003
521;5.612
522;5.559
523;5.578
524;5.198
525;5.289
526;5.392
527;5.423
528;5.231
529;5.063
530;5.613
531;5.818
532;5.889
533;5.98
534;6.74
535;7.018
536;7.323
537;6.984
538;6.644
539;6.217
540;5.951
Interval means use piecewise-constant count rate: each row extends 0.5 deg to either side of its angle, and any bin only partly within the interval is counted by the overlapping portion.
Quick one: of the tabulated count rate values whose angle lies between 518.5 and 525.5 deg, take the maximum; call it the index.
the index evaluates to 5.612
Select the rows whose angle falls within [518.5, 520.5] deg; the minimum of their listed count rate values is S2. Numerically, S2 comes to 4.23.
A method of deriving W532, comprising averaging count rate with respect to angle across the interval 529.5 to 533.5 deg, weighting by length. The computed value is 5.83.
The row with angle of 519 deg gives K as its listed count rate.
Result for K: 4.23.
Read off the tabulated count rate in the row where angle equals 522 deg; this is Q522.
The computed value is 5.559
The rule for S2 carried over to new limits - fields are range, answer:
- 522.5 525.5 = 5.198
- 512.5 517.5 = 2.62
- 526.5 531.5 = 5.063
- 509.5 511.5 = 2.689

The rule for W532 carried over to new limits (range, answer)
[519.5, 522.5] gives 5.39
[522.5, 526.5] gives 5.36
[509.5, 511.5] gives 2.78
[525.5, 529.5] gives 5.28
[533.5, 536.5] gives 7.03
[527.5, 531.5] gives 5.43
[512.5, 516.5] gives 2.77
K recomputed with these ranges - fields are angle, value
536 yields 7.323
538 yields 6.644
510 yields 2.879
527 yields 5.423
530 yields 5.613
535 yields 7.018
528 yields 5.231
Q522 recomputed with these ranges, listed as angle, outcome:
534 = 6.74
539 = 6.217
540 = 5.951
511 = 2.689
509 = 2.806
